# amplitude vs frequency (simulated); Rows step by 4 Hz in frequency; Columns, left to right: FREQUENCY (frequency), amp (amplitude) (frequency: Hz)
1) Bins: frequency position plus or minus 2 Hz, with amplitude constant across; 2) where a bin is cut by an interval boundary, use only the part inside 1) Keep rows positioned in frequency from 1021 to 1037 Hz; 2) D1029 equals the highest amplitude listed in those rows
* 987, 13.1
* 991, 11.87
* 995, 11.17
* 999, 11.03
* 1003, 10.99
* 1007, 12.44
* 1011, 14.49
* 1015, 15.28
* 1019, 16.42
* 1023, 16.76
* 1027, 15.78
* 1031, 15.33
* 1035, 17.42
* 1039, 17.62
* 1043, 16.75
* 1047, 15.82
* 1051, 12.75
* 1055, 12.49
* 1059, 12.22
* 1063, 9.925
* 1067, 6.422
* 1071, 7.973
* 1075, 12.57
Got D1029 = 17.42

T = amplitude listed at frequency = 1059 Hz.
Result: 12.22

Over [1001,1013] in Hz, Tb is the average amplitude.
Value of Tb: 12.6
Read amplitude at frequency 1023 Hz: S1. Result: 16.76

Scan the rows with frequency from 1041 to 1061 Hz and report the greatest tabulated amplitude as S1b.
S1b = 16.75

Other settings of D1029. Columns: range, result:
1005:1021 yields 16.42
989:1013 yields 14.49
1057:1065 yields 12.22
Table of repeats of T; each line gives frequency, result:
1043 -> 16.75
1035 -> 17.42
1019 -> 16.42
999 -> 11.03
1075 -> 12.57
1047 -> 15.82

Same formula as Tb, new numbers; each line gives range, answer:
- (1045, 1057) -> 13.7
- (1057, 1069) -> 9.52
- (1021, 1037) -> 16.3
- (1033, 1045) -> 17.3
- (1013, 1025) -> 16.2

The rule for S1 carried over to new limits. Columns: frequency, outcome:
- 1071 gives 7.973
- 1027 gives 15.78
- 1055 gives 12.49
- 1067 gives 6.422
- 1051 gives 12.75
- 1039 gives 17.62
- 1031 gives 15.33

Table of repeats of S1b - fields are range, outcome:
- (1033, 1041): 17.62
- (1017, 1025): 16.76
